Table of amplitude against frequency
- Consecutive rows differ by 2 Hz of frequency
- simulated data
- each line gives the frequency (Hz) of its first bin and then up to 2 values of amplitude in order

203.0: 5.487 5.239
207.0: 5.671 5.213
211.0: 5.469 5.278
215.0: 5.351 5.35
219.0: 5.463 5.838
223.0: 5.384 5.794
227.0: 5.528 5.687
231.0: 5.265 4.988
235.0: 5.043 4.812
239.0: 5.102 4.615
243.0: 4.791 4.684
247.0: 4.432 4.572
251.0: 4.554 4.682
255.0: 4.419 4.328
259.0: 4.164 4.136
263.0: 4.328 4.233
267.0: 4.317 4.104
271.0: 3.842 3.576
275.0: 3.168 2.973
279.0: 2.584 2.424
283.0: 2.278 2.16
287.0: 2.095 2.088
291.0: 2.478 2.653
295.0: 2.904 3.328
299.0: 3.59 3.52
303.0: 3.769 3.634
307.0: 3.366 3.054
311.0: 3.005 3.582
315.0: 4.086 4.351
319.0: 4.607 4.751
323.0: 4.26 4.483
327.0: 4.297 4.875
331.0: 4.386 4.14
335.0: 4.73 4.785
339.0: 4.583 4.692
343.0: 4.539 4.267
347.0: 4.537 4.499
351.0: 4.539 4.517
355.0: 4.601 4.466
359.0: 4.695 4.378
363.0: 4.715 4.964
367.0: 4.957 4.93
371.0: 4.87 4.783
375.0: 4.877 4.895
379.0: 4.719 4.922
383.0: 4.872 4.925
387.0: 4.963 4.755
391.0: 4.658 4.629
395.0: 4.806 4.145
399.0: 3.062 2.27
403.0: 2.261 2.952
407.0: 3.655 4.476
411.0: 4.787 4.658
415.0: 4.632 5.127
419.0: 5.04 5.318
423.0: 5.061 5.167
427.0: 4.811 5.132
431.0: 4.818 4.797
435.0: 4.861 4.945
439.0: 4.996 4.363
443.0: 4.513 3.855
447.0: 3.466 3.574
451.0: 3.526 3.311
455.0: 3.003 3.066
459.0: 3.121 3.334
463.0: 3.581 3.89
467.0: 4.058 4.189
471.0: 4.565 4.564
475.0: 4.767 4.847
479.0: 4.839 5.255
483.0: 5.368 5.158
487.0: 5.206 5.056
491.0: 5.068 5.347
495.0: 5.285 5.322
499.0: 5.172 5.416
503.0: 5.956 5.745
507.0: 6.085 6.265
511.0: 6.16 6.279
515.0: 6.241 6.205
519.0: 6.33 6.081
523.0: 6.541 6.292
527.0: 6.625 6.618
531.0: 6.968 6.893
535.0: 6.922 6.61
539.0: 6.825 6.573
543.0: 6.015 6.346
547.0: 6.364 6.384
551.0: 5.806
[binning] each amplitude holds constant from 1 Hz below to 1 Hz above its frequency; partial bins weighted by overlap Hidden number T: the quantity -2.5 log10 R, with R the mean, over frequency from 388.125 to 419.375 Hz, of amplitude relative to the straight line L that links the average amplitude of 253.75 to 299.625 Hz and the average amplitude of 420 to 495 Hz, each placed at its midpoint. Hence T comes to 0.01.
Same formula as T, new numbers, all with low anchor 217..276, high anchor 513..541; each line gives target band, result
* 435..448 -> 0.334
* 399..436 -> 0.306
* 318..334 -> 0.167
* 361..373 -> 0.137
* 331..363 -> 0.181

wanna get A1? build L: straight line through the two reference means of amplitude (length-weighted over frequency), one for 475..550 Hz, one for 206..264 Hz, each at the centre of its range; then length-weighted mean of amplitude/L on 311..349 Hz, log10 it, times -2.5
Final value 0.21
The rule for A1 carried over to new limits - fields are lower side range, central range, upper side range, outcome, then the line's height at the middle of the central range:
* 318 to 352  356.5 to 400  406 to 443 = -0.01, 4.66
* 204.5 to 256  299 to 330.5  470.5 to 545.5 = 0.32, 5.34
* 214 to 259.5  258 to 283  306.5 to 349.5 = 0.30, 4.73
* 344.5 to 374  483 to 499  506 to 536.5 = 0.17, 6.1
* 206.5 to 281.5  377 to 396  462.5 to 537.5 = 0.08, 5.16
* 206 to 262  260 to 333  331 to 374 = 0.33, 4.81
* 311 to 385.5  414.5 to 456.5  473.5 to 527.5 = 0.16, 5.19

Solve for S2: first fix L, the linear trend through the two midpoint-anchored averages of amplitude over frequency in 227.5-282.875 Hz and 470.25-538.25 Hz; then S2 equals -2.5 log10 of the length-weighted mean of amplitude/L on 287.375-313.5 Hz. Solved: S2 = 0.41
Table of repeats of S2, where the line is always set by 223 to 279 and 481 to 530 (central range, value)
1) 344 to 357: 0.12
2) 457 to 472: 0.43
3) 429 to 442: 0.13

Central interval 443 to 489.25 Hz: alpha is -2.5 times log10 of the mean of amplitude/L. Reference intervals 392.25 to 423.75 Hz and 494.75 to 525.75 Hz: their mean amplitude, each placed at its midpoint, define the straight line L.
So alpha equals 0.25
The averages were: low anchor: 4.17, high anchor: 5.97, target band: 4.15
